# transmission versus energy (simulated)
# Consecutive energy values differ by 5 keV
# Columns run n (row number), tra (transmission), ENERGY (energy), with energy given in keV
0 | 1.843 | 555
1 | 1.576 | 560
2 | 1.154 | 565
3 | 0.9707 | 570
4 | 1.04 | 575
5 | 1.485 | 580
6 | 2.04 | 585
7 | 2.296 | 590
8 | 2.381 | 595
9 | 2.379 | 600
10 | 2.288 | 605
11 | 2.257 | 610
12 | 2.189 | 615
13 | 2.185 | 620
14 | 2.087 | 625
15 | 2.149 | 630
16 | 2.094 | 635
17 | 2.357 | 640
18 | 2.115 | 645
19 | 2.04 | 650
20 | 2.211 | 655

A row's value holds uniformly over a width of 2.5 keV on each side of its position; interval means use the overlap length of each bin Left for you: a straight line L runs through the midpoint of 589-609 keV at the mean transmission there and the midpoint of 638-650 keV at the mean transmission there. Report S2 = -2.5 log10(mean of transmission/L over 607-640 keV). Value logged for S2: 0.04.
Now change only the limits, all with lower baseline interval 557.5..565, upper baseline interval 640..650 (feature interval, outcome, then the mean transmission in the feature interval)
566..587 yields 0.17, 1.35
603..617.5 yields -0.21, 2.24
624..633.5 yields -0.05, 2.12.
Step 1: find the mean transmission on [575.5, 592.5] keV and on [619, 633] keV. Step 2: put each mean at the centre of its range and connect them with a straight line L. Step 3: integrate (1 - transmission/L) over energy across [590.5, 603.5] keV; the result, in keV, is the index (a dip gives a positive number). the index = -2.9 keV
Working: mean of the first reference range 1.83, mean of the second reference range 2.13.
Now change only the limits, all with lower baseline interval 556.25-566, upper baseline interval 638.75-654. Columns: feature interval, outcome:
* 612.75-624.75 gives -1.5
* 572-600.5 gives -3.5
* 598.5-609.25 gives -3.0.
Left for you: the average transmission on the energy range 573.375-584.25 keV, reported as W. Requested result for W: 1.41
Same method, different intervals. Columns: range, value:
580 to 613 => 2.21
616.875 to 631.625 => 2.14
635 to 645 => 2.23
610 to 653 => 2.16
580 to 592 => 2.02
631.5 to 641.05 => 2.2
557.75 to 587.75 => 1.38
